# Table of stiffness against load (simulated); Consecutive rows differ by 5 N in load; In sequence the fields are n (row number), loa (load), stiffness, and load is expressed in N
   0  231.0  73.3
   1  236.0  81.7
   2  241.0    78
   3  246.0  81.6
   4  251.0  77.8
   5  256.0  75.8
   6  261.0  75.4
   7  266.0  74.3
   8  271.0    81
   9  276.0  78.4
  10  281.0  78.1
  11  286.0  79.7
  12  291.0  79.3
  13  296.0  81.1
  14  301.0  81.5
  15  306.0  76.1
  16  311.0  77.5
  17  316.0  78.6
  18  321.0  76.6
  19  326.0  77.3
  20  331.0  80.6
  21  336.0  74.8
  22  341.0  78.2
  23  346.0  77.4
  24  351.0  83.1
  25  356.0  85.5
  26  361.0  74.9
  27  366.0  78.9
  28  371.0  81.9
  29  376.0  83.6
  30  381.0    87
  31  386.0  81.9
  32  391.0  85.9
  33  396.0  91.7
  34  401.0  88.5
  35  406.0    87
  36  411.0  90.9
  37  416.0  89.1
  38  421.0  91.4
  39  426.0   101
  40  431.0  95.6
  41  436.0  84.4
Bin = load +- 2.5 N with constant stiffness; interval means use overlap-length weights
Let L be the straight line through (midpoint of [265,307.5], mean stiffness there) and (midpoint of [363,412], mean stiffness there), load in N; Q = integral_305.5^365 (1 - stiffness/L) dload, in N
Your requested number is 2.7 N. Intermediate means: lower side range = 79.1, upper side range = 85.5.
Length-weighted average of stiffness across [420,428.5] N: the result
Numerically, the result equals 97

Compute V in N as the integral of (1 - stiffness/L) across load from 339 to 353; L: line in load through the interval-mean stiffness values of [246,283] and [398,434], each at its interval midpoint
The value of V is 0.9 N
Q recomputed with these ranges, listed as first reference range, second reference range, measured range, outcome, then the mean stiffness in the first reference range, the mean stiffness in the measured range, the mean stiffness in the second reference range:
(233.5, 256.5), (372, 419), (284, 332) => 2.20 N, 79.3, 78.8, 87.2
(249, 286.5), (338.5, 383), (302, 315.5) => 0.25 N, 77.4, 77.6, 81.1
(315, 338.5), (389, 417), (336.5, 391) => 1.19 N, 77.5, 81.2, 88.9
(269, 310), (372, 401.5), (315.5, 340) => 1.32 N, 79.3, 77.5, 86.1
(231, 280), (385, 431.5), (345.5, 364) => 1.18 N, 78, 80.5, 90.3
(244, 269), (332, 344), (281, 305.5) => -0.89 N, 77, 79.8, 77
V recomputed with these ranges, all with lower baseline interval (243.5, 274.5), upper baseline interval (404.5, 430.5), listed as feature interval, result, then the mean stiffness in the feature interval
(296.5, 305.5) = 0.1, 80.2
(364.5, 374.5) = 0.8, 80.9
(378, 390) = 0.6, 84.6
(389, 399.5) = 0.2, 88.9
